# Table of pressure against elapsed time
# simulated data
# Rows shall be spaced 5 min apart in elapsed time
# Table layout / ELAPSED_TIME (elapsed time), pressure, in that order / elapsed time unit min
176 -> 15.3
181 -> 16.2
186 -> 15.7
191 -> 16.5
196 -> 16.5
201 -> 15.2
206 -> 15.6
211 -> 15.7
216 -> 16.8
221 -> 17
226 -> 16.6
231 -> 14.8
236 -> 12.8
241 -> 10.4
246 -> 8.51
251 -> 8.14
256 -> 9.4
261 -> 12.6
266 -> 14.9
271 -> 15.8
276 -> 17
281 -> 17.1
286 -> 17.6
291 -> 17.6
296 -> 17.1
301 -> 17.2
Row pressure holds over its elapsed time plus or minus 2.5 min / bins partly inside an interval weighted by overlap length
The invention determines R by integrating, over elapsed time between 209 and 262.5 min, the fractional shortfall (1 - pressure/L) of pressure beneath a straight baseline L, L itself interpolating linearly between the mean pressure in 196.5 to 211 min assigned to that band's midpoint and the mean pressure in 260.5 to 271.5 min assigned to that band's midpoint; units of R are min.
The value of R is 7.58 min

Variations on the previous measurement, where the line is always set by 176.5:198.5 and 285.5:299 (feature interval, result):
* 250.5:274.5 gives 6.13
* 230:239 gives 1.75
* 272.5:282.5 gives 0.18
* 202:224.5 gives 0.32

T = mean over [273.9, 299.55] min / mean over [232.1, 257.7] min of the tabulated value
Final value 1.7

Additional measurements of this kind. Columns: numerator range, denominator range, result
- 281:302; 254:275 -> 1.28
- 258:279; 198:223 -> 0.93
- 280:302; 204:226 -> 1.06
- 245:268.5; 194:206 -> 0.69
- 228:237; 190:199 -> 0.86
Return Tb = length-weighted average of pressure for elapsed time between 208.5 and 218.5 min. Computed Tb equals 16.2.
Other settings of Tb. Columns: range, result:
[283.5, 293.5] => 17.6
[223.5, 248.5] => 12.6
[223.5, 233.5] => 15.7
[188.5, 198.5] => 16.5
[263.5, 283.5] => 16.2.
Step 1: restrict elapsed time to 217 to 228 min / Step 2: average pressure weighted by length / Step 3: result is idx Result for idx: 16.8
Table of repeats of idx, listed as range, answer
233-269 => 11.1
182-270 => 14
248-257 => 8.65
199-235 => 15.8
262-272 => 14.9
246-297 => 14.3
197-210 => 15.6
